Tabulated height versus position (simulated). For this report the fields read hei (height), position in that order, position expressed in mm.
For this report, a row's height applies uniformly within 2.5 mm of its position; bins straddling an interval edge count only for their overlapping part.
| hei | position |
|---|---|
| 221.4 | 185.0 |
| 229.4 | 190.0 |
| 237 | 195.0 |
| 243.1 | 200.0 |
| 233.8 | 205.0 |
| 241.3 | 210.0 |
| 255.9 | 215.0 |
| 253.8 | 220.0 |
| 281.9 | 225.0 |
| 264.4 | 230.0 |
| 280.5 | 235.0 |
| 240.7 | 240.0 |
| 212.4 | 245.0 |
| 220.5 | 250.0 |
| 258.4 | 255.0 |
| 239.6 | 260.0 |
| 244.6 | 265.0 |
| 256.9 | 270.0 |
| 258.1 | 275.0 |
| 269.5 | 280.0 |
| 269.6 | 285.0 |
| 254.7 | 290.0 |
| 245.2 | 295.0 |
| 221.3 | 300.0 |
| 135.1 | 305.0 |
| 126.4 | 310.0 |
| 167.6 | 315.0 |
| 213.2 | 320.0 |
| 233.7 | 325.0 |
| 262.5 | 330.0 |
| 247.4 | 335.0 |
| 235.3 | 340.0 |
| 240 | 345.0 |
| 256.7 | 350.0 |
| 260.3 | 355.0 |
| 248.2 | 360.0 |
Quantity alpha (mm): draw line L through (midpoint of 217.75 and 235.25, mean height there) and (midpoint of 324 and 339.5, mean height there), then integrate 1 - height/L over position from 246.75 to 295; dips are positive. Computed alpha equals 1.57 mm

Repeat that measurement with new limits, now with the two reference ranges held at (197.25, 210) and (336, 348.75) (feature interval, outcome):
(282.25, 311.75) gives 3.5 mm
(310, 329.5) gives 3.2 mm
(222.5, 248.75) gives -1.6 mm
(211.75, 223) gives -0.8 mm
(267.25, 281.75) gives -1.3 mm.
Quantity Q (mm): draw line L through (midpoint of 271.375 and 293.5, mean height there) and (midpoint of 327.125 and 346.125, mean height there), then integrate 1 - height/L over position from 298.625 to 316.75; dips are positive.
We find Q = 6.8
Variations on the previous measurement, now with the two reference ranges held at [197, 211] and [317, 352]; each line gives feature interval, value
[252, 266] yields -0.43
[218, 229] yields -1.32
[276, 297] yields -1.78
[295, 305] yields 1.42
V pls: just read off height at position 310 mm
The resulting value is 126.4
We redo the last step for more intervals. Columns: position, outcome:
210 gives 241.3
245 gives 212.4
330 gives 262.5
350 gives 256.7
